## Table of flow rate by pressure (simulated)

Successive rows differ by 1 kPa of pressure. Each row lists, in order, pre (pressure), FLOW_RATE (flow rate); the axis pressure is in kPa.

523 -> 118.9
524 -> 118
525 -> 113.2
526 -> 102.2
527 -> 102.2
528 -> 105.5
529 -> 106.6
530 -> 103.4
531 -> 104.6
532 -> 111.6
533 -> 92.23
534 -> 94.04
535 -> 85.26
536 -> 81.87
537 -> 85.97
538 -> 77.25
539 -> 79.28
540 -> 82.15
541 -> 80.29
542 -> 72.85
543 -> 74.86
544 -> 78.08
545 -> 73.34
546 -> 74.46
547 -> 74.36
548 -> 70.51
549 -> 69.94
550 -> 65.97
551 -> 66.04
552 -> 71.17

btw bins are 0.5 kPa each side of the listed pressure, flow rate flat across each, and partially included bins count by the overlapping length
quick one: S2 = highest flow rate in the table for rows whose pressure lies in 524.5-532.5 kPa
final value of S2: 113.2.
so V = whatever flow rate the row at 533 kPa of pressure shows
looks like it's 92.23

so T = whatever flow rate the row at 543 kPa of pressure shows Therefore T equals 74.86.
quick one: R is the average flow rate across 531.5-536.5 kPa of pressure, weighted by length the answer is 93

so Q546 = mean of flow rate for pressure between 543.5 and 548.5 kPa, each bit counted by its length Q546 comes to 74.2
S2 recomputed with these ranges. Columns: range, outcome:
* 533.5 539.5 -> 94.04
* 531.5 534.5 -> 111.6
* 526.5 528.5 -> 105.5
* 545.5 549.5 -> 74.46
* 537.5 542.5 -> 82.15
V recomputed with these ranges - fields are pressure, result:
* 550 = 65.97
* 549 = 69.94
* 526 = 102.2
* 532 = 111.6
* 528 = 105.5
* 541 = 80.29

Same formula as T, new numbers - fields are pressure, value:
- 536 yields 81.87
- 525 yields 113.2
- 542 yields 72.85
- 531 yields 104.6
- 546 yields 74.46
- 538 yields 77.25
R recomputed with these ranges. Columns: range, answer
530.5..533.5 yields 103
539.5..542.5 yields 78.4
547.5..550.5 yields 68.8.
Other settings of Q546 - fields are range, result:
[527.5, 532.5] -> 106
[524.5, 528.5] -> 106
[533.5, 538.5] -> 84.9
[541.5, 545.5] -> 74.8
